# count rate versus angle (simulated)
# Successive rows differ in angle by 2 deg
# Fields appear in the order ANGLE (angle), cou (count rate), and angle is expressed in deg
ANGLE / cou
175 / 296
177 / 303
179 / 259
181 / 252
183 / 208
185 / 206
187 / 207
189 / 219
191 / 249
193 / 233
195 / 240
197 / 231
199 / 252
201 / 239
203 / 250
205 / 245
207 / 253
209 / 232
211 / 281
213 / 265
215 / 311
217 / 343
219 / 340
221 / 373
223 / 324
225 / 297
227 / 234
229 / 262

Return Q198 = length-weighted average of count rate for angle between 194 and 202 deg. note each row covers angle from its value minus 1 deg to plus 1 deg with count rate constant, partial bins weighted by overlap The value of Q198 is 240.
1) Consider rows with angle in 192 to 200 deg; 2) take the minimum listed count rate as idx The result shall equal 231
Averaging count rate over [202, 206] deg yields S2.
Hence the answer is 248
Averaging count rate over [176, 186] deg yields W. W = 246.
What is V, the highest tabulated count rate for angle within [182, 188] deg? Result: 208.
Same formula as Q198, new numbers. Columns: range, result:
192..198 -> 235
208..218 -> 286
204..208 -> 249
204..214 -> 255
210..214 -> 273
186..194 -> 227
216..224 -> 345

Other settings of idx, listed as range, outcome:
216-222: 340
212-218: 265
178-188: 206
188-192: 219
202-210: 232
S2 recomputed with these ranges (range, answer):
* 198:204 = 247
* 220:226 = 331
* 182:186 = 207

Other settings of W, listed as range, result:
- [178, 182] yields 256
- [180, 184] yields 230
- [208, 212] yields 256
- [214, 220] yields 331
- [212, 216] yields 288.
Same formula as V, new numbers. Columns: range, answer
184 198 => 249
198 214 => 281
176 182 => 303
